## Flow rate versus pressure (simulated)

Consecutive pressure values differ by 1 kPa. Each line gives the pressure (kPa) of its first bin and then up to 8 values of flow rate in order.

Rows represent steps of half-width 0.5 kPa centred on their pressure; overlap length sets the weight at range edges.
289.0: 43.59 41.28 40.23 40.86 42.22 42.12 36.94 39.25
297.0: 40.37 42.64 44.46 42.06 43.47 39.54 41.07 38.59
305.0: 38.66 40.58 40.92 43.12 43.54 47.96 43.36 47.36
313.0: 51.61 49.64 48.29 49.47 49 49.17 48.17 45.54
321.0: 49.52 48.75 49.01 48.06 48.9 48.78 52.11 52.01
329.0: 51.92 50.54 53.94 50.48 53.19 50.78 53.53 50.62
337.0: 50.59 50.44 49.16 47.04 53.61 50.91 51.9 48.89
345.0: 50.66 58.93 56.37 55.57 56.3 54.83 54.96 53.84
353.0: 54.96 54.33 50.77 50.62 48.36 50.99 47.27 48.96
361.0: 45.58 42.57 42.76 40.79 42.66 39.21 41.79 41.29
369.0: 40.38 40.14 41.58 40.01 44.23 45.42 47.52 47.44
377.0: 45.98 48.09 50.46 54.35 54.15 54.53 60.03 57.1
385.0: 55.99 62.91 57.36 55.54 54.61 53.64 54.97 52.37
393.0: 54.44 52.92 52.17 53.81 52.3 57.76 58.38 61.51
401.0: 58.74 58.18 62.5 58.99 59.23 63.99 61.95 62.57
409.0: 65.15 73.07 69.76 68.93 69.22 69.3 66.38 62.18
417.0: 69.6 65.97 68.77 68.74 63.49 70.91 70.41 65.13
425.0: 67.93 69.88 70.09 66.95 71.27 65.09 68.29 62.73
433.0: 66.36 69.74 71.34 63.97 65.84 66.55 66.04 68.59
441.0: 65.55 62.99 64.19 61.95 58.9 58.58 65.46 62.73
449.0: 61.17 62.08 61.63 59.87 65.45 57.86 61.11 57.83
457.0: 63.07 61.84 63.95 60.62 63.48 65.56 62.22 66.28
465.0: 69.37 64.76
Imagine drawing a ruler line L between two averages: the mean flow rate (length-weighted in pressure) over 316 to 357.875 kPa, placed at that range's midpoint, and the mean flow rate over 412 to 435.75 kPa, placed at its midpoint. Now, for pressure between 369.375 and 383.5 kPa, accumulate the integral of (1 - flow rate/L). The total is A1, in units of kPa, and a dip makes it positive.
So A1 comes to 2.6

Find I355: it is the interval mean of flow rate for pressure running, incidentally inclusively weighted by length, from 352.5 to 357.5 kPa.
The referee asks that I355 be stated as 51.8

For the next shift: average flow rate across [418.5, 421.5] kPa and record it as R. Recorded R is 67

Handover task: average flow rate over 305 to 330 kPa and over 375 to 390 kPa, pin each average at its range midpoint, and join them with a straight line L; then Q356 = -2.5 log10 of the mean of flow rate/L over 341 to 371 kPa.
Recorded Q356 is 0.05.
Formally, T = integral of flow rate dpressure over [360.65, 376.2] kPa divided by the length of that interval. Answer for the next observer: 42.6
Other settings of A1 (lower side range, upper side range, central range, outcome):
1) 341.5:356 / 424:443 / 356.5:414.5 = 6.2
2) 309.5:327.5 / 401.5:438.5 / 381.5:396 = 1.3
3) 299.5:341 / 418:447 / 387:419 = 0.4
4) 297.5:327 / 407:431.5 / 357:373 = 3.7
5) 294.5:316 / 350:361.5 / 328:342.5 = -1.0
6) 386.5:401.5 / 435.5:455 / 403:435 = -4.2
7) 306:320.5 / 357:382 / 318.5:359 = -4.7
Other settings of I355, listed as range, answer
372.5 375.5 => 45.7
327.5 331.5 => 52.1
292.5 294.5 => 42.2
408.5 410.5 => 69.1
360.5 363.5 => 43.6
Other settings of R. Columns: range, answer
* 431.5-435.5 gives 67.5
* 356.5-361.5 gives 48.2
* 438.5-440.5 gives 67.3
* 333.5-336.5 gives 51.6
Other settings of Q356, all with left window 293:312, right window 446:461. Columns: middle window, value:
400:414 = -0.15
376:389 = -0.04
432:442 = -0.12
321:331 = -0.12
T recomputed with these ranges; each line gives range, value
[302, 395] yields 49.3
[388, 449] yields 63.5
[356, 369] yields 44.4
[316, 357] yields 51.4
